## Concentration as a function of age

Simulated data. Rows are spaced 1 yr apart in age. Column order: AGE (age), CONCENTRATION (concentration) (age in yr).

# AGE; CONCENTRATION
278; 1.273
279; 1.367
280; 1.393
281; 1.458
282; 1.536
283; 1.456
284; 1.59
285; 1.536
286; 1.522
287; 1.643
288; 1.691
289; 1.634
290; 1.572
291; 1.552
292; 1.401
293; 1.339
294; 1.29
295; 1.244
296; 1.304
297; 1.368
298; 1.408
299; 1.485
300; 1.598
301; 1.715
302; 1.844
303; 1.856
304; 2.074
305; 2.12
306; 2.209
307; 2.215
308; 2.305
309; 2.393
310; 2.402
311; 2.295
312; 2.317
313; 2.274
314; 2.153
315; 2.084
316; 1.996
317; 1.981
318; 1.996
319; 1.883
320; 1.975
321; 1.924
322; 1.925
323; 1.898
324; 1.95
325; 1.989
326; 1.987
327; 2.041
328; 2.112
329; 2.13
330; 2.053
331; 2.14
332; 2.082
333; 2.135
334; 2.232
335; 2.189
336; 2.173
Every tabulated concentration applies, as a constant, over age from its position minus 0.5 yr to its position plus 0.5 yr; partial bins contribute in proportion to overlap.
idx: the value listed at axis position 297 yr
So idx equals 1.368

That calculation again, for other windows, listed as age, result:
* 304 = 2.074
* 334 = 2.232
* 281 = 1.458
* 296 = 1.304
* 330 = 2.053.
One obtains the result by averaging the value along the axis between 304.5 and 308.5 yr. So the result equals 2.21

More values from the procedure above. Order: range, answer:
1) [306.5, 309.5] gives 2.3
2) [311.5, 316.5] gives 2.16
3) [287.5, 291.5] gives 1.61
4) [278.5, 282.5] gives 1.44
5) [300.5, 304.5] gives 1.87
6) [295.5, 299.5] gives 1.39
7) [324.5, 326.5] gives 1.99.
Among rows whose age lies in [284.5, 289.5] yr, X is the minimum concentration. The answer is 1.522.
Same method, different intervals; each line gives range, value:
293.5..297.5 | 1.244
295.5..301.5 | 1.304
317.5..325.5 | 1.883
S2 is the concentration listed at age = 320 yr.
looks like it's 1.975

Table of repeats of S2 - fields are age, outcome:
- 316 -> 1.996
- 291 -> 1.552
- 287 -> 1.643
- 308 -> 2.305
